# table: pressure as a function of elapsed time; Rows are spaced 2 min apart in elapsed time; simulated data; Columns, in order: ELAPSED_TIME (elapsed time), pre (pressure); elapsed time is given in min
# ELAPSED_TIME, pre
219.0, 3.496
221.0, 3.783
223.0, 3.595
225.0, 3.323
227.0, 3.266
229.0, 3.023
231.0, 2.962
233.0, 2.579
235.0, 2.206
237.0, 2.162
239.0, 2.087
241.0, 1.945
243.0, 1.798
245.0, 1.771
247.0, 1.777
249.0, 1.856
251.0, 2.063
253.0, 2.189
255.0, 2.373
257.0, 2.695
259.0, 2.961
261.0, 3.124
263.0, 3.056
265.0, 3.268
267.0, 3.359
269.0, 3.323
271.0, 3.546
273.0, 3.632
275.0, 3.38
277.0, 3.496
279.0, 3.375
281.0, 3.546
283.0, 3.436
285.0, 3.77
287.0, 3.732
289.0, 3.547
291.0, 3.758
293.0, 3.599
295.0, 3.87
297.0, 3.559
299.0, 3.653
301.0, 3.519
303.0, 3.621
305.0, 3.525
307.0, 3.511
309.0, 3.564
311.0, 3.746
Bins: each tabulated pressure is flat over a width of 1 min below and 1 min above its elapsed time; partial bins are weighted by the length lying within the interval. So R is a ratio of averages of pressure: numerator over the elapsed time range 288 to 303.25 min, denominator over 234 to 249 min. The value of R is 1.86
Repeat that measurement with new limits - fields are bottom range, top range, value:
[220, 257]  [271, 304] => 1.44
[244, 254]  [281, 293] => 1.88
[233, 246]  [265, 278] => 1.69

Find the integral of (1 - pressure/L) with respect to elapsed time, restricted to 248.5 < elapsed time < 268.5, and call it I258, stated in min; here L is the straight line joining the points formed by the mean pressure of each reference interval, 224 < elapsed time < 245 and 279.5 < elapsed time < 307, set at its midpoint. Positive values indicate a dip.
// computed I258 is 1.6 min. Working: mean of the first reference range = 2.5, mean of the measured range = 2.73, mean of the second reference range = 3.62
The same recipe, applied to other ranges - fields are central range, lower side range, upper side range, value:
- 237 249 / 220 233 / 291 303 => 5.2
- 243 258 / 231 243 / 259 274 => 3.6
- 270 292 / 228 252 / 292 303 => -2.4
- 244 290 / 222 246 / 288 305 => 2.1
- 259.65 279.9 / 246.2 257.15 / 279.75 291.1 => -3.0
